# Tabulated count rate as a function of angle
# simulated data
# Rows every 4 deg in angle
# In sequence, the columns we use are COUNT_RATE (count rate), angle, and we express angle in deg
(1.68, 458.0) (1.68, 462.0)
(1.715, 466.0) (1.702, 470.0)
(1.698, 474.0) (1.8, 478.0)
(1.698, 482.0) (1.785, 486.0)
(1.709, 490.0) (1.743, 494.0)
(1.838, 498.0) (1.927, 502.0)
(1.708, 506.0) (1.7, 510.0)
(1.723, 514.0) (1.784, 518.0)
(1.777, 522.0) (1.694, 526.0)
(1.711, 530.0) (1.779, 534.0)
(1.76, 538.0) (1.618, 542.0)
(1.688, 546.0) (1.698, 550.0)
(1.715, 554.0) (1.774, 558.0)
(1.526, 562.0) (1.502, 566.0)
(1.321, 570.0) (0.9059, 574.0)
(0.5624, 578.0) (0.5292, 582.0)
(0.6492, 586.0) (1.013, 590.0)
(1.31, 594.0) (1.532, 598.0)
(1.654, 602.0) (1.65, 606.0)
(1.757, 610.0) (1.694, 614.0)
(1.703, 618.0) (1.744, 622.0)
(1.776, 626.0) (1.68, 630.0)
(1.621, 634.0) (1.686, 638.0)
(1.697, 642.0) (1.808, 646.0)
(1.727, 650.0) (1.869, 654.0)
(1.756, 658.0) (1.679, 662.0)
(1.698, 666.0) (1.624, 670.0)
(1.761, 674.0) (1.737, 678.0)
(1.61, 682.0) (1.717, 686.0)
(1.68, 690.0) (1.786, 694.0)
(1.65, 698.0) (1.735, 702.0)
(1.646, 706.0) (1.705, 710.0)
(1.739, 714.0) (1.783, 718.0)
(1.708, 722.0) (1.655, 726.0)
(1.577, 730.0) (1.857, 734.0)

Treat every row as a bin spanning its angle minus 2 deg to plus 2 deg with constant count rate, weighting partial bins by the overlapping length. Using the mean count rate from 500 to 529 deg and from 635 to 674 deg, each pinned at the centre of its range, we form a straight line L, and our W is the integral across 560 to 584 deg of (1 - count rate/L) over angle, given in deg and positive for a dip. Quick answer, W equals 9.45 deg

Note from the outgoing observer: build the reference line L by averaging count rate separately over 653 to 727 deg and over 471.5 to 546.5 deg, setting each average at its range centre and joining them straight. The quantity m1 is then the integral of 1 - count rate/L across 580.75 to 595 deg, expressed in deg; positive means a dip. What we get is 7.1 deg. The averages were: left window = 1.75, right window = 1.71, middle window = 0.863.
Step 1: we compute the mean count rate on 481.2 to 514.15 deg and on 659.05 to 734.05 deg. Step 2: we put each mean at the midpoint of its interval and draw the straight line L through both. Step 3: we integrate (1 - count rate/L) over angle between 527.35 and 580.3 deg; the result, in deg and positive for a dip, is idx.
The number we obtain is 7.4 deg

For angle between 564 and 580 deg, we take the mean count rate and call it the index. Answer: 1.07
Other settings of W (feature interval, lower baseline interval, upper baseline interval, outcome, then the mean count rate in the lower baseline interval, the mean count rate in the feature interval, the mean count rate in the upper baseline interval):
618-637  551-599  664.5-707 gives -3.59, 1.2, 1.7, 1.7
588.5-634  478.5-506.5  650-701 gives 3.58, 1.78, 1.6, 1.71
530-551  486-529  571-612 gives -2.55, 1.76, 1.71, 1.16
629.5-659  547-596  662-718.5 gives -4.23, 1.22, 1.73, 1.7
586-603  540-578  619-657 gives 3.42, 1.48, 1.28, 1.73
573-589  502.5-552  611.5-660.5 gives 9.81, 1.73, 0.668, 1.73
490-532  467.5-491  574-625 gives -3.56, 1.73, 1.76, 1.31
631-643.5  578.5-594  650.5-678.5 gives -2.37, 0.789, 1.67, 1.73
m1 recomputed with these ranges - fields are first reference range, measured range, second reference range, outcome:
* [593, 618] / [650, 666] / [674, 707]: -0.81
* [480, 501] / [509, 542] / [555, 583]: -4.91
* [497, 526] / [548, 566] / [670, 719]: 0.99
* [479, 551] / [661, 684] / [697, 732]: 0.21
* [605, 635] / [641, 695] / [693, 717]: -0.48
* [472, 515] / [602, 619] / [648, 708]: 0.33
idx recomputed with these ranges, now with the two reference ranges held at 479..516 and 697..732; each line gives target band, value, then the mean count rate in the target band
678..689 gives 0.1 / 1.68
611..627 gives -0.1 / 1.73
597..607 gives 0.6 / 1.62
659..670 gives 0.1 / 1.68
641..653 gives -0.3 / 1.76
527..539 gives 0.0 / 1.74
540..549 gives 0.4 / 1.66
